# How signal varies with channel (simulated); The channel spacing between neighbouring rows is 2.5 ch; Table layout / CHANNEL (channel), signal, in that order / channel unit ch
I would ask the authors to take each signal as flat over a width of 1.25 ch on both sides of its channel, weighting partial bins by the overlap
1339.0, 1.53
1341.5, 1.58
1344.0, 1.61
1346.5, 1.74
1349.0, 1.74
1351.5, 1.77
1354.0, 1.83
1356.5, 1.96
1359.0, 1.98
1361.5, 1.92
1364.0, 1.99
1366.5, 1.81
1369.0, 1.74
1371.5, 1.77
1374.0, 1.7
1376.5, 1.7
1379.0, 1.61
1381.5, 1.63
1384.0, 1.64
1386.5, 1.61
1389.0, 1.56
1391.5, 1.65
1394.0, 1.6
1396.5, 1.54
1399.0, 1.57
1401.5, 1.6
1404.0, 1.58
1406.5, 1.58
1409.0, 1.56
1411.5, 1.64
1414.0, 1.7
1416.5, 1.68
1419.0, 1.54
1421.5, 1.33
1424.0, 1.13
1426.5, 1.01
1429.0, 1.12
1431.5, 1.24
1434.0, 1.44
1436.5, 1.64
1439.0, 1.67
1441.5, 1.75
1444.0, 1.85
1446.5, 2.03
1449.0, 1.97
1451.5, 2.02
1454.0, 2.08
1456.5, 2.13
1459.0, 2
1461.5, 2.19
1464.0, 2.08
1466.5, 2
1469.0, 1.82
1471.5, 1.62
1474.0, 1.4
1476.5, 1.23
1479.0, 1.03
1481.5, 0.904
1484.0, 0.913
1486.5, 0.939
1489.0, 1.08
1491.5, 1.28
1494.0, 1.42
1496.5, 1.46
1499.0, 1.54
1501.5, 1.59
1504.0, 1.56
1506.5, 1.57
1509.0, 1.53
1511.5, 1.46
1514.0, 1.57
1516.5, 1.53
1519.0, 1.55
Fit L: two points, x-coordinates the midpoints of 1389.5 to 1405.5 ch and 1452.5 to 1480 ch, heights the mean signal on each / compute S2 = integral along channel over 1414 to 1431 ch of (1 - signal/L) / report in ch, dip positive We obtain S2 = 3.4 ch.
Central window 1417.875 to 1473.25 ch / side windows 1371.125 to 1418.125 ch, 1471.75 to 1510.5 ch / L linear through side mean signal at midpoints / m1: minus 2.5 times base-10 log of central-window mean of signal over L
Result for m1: -0.18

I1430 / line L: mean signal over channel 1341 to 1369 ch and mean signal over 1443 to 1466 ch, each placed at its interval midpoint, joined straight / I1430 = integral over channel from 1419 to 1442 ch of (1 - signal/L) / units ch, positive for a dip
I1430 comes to 7.2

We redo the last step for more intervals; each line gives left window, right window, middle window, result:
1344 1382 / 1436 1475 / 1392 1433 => 8.4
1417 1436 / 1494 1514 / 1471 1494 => 4.8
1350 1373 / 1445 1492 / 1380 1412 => 3.4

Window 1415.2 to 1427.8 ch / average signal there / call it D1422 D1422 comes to 1.34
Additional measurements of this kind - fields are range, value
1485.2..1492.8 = 1.1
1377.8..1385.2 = 1.63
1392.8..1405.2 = 1.58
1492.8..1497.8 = 1.44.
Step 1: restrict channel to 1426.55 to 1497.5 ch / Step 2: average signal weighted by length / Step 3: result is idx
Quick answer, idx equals 1.57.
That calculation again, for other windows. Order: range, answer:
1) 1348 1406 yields 1.72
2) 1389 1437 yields 1.48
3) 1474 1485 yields 1.06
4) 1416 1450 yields 1.52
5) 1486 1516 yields 1.43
